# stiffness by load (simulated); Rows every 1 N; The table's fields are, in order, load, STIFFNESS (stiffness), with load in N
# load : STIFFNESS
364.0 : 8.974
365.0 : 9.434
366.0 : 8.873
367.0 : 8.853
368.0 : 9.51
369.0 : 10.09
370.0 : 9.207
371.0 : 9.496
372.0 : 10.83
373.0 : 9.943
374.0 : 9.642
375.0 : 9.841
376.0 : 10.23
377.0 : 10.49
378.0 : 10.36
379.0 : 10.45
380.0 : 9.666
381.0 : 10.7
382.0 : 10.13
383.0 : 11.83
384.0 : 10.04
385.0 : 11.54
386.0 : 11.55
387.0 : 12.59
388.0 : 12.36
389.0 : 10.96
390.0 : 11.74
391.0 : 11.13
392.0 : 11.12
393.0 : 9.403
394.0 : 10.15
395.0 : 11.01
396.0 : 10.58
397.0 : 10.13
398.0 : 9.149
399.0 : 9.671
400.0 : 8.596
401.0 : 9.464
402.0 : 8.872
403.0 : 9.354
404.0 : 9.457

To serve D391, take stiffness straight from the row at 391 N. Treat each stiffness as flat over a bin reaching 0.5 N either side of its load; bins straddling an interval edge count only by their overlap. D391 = 11.13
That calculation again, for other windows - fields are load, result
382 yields 10.13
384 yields 10.04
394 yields 10.15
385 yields 11.54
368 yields 9.51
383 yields 11.83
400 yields 8.596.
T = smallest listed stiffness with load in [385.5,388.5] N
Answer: 11.55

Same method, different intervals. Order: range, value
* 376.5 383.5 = 9.666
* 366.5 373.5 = 8.853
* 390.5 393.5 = 9.403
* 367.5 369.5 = 9.51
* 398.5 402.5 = 8.596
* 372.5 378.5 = 9.642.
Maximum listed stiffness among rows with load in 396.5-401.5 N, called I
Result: 10.13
